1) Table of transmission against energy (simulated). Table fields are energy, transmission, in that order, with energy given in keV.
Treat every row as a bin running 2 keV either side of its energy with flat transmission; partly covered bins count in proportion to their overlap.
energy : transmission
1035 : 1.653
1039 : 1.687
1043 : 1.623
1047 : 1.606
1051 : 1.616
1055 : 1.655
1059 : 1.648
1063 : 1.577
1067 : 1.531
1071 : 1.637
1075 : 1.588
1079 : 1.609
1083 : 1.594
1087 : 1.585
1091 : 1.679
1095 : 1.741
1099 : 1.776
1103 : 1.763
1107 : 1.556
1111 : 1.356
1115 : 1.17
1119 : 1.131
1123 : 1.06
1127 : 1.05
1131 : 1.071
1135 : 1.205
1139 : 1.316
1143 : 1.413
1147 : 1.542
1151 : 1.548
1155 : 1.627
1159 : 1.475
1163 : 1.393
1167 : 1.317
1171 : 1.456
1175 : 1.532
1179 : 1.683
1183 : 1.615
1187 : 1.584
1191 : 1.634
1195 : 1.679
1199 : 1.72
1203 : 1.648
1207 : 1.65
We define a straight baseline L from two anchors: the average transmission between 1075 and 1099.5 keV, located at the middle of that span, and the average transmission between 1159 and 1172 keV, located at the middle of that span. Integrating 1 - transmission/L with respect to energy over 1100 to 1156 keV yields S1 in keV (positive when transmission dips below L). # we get 6.3 keV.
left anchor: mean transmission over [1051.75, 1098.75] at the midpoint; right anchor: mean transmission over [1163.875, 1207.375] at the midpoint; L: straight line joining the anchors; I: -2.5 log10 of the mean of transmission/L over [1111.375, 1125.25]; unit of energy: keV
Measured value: 0.37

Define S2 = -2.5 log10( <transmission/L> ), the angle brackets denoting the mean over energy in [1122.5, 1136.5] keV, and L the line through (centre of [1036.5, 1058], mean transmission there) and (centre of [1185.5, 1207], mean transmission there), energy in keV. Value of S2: 0.442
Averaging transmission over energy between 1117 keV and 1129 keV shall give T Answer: 1.08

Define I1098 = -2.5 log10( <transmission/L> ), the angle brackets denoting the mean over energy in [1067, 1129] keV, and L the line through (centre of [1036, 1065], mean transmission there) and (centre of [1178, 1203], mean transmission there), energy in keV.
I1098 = 0.10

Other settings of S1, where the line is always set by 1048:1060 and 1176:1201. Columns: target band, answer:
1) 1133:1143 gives 2.1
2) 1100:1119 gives 2.3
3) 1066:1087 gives 0.6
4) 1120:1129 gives 3.2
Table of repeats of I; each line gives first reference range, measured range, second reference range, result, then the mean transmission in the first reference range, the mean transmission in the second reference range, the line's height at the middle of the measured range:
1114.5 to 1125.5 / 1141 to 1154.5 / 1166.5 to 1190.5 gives -0.15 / 1.11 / 1.55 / 1.32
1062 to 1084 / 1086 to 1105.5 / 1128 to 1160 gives -0.13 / 1.59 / 1.39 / 1.52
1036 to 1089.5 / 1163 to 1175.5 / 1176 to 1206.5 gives 0.16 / 1.61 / 1.65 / 1.64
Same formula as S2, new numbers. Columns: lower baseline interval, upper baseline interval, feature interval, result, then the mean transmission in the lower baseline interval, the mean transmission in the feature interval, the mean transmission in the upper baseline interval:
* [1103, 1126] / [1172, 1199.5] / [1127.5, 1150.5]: 0.080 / 1.29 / 1.31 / 1.62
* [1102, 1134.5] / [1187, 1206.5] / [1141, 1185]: -0.019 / 1.25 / 1.51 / 1.66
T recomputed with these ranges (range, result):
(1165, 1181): 1.5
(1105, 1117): 1.36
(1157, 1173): 1.41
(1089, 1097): 1.71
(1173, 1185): 1.61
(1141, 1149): 1.48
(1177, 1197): 1.64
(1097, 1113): 1.61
